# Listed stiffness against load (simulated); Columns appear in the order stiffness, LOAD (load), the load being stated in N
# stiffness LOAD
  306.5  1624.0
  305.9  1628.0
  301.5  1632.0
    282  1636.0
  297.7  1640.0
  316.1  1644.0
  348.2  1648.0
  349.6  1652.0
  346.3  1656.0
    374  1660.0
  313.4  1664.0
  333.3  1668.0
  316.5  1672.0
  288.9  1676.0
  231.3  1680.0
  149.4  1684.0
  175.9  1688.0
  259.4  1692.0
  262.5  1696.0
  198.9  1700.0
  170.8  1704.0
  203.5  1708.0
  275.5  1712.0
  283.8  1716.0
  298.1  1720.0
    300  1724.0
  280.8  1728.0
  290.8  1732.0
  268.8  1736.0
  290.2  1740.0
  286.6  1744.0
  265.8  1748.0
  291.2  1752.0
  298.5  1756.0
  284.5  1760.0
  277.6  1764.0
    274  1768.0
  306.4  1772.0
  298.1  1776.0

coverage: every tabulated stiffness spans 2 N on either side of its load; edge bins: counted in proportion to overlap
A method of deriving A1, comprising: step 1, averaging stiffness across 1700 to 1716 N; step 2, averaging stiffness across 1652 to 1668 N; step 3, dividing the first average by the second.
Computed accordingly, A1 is 0.65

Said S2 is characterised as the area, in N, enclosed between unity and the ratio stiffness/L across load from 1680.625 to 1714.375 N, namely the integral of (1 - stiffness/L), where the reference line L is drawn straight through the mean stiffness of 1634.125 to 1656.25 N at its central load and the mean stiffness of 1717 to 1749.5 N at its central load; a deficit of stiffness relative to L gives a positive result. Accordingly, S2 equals 9.7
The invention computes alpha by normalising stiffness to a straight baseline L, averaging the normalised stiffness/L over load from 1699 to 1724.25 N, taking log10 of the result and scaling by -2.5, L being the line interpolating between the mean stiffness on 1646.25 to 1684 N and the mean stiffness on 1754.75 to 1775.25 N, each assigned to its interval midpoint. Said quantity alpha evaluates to 0.22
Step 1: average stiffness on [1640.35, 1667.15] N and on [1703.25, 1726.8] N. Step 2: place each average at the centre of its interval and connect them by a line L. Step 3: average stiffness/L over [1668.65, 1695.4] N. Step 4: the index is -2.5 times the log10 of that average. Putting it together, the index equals 0.241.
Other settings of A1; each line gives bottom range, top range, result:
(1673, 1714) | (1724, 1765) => 1.27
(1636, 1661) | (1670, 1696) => 0.72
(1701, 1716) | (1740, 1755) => 1.26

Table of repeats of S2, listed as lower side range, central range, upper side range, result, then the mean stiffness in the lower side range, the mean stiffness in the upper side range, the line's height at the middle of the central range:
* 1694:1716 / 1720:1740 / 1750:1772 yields -2.59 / 228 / 287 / 254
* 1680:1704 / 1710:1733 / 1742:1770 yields -4.35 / 208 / 283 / 242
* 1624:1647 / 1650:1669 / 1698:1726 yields -3.87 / 303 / 247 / 286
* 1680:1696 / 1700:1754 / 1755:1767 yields -3.81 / 208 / 285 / 249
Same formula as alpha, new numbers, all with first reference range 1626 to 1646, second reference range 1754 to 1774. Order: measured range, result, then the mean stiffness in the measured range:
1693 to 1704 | 0.31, 222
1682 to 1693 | 0.49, 189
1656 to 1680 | -0.08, 319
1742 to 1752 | 0.04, 279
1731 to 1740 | 0.04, 281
